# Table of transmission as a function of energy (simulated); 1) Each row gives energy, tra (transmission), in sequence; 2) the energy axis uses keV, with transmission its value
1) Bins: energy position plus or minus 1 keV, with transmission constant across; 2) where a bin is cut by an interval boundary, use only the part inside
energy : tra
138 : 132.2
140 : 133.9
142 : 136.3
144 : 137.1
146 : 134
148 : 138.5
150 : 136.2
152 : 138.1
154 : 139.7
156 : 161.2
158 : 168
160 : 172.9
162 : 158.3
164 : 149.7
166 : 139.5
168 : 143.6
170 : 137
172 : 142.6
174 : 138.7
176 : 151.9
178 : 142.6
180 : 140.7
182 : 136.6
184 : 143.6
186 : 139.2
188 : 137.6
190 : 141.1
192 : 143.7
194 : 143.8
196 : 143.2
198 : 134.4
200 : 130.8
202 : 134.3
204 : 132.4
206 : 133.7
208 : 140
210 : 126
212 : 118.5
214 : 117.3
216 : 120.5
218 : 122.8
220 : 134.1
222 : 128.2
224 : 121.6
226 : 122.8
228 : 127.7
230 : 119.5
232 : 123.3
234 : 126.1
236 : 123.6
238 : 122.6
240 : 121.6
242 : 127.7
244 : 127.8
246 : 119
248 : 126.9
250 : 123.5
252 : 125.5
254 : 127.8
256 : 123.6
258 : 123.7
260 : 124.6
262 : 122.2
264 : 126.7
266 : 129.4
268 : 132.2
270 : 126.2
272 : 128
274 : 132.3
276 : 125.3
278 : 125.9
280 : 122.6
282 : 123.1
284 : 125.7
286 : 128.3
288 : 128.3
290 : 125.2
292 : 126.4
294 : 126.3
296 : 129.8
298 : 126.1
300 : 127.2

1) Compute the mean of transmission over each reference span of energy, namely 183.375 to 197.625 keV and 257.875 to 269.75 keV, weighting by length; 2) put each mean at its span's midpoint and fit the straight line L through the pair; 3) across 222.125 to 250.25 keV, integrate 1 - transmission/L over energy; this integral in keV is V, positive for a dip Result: 1.74 keV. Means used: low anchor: 141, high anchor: 127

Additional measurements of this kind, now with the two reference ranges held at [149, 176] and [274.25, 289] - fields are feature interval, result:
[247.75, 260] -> 0.57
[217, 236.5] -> 1.61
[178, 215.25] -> 1.69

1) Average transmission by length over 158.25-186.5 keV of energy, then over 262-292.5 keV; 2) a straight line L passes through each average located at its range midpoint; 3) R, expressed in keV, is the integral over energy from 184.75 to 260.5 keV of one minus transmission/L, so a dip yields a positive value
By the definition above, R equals 4.7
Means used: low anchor 146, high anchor 127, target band 129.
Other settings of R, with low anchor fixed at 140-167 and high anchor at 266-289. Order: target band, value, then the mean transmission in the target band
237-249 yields 0.7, 124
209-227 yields 1.7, 124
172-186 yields 0.0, 142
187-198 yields -0.1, 141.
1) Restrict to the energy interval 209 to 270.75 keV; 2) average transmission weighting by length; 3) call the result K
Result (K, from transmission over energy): 125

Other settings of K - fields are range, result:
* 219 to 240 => 125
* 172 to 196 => 142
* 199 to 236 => 127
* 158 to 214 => 141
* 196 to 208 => 135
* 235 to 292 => 126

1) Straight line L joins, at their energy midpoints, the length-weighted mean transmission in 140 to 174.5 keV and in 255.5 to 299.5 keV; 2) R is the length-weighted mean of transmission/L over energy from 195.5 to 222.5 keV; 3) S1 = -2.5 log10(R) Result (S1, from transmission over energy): 0.06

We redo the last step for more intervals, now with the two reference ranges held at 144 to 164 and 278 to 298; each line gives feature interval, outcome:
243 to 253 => 0.07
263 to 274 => 0.01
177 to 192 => 0.03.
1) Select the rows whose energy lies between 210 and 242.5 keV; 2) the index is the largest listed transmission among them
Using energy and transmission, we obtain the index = 134.1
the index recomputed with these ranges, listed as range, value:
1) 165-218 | 151.9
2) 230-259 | 127.8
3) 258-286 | 132.3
